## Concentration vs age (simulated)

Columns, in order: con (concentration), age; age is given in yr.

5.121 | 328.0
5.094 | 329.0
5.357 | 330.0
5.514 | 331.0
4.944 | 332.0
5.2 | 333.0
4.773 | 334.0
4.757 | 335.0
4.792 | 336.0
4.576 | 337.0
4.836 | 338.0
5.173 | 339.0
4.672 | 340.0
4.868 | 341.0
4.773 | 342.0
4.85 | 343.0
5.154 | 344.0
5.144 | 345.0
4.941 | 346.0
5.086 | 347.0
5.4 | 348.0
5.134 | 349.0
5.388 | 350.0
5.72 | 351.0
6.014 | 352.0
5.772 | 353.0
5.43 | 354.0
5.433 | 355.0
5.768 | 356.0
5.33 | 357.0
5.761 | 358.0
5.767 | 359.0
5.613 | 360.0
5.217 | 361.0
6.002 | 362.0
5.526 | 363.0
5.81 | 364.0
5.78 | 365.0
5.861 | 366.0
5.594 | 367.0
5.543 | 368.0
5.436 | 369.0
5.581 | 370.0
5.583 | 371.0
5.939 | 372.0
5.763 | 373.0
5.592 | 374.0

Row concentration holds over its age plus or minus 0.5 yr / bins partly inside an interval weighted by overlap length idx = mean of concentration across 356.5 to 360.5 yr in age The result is 5.62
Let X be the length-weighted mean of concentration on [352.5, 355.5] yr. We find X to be 5.54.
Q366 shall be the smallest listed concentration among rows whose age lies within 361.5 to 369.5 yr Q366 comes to 5.436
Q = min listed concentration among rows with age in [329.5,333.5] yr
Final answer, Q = 4.944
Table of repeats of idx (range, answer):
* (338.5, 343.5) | 4.87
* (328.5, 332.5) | 5.23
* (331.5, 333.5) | 5.07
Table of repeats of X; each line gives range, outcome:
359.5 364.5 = 5.63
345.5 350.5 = 5.19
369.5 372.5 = 5.7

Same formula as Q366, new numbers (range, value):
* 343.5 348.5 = 4.941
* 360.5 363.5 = 5.217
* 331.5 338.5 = 4.576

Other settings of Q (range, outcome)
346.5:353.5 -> 5.086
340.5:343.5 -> 4.773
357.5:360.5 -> 5.613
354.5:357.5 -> 5.33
